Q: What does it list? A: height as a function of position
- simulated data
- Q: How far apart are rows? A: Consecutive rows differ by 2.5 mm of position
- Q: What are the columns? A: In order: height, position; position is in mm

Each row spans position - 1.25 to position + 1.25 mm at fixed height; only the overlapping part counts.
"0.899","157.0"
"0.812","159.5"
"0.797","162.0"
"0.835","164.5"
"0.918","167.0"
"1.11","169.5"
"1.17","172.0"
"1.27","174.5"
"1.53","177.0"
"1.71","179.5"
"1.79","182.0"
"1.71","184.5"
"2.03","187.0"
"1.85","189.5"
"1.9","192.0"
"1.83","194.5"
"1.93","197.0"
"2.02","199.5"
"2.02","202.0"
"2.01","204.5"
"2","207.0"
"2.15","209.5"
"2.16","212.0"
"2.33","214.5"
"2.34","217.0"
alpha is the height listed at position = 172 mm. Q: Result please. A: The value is 1.17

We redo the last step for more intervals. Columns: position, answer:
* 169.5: 1.11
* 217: 2.34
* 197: 1.93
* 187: 2.03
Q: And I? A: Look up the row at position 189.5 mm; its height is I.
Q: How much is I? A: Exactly 1.85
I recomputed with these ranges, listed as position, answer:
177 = 1.53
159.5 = 0.812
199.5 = 2.02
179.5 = 1.71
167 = 0.918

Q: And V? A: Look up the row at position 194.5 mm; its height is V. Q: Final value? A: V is 1.83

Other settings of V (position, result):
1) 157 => 0.899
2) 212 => 2.16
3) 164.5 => 0.835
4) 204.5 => 2.01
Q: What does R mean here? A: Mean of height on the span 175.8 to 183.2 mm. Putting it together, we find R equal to 1.68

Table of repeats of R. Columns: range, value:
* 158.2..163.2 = 0.806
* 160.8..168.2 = 0.85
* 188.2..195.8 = 1.86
